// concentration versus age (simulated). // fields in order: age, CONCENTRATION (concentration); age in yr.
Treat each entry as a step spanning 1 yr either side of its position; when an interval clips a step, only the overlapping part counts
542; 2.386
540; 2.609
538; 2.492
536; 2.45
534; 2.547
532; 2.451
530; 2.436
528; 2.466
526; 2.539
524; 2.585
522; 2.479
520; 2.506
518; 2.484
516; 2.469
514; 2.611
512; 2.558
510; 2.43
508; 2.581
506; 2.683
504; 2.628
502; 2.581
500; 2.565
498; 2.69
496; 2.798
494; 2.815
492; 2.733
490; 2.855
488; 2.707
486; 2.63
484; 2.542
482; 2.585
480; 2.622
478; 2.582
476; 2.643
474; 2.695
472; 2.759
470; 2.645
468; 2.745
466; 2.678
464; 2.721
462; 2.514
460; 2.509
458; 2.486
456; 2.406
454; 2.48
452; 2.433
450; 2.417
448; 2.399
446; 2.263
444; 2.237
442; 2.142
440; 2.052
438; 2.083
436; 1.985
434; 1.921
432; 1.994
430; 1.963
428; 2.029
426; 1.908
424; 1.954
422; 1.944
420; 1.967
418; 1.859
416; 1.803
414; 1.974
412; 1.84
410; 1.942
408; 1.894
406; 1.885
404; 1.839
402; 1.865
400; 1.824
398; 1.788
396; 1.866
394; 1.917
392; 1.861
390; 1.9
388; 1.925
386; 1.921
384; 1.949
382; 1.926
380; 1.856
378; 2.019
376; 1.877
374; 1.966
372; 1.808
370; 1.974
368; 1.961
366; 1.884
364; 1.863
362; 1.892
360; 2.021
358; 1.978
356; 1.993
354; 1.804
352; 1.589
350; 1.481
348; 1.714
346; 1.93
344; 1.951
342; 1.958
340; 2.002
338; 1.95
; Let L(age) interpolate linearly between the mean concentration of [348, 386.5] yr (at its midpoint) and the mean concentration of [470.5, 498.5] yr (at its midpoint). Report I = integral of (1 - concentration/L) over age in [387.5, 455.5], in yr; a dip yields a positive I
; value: 7.45 yr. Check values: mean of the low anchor 1.88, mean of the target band 2.01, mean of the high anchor 2.69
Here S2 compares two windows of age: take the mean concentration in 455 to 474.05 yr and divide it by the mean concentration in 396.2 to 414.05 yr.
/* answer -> 1.40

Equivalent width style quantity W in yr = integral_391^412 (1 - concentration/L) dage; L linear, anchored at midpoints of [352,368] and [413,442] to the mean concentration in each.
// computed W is 0.8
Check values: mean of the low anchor 1.9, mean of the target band 1.87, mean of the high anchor 1.97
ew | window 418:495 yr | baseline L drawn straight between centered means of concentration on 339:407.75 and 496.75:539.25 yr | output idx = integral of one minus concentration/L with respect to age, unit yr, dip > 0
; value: -4.2 yr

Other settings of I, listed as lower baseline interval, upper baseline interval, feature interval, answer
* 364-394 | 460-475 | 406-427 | 3.1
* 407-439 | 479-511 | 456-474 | -2.0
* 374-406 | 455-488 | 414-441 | 3.2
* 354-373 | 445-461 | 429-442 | 1.8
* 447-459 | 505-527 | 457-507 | -3.5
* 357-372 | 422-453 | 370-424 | 3.1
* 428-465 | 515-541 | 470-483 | -1.6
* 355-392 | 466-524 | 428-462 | 1.5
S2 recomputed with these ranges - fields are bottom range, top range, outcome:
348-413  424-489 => 1.28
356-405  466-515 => 1.39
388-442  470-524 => 1.37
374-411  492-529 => 1.37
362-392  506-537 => 1.31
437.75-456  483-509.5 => 1.17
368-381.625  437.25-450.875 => 1.16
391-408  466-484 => 1.43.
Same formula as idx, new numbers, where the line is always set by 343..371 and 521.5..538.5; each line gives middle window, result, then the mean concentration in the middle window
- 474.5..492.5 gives -2.56 yr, 2.65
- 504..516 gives -0.73 yr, 2.57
